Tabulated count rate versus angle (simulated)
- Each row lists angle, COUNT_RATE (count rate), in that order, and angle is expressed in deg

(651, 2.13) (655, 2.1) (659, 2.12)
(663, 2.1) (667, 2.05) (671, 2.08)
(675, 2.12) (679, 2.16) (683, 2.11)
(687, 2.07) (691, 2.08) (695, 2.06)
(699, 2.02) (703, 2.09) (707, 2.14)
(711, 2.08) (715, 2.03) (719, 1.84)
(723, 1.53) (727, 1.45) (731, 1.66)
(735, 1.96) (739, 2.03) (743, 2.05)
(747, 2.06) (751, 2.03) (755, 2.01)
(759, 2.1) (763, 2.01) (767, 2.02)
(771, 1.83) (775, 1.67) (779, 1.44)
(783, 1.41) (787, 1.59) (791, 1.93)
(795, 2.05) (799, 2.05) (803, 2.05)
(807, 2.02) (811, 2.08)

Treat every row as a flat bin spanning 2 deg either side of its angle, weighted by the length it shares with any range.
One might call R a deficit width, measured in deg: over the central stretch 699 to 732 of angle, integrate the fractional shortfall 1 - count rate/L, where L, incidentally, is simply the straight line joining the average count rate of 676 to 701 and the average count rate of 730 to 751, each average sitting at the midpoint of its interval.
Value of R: 2.6 deg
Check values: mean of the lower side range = 2.08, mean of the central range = 1.87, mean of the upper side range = 1.97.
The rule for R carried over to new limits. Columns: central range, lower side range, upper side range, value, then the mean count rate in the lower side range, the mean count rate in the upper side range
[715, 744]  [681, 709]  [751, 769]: 3.7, 2.08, 2.03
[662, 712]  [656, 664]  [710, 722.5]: -1.8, 2.11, 1.92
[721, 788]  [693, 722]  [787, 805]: 5.9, 2.02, 1.97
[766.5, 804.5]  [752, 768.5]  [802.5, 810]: 4.6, 2.04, 2.04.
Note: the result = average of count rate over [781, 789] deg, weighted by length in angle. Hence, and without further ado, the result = 1.5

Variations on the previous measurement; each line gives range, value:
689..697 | 2.07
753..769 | 2.03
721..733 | 1.55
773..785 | 1.51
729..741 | 1.88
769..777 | 1.75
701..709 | 2.12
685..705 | 2.06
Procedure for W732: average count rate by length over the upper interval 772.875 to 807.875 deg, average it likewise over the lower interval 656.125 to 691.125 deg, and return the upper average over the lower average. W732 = 0.85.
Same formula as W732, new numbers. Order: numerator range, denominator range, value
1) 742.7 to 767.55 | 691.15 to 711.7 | 0.98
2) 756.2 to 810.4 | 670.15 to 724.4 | 0.92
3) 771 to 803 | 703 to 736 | 0.95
